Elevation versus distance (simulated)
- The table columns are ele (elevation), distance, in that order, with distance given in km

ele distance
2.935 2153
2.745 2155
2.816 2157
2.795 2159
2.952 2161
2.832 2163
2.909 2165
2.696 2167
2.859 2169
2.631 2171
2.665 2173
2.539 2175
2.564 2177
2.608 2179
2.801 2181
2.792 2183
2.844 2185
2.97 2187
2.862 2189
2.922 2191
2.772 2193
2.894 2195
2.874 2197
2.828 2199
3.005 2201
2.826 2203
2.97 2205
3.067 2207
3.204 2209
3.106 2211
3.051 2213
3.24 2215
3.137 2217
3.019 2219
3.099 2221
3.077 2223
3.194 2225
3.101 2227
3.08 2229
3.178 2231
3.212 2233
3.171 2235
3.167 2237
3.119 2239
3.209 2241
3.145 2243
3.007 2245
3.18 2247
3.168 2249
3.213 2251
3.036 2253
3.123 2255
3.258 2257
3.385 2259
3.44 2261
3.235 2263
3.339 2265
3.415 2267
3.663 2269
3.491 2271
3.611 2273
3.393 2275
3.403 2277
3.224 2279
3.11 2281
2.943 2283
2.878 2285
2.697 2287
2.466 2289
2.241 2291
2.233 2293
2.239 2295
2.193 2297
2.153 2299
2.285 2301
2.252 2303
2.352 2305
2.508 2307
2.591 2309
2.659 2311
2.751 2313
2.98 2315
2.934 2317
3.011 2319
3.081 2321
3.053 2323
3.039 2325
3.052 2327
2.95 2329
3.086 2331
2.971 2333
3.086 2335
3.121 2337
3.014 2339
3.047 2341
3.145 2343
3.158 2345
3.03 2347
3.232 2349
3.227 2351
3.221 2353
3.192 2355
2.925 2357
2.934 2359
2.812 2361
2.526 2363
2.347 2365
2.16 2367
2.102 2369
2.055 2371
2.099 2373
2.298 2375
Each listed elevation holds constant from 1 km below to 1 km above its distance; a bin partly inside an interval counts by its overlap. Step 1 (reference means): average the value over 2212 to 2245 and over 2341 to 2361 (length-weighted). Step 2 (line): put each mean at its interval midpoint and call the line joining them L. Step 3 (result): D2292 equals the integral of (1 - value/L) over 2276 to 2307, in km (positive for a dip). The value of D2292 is 5.4 km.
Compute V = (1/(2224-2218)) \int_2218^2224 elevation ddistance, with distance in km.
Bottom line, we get 3.06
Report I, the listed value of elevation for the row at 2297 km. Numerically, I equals 2.193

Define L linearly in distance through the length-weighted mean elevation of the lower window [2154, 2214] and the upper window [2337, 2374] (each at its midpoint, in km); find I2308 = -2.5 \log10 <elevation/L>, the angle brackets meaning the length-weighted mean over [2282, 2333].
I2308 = 0.06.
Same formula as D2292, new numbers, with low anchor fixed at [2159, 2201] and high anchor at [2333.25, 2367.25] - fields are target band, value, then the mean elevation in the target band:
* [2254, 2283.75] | -4.66 km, 3.34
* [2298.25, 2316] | 2.53 km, 2.51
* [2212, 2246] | -3.39 km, 3.13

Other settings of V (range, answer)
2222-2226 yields 3.14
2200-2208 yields 2.97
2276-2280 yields 3.31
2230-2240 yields 3.17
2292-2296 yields 2.24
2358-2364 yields 2.76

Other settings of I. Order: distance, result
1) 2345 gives 3.158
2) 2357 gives 2.925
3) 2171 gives 2.631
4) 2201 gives 3.005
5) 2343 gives 3.145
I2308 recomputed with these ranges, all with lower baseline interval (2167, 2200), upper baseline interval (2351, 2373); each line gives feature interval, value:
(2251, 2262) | -0.19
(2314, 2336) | -0.14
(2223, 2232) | -0.15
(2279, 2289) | -0.08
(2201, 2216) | -0.12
